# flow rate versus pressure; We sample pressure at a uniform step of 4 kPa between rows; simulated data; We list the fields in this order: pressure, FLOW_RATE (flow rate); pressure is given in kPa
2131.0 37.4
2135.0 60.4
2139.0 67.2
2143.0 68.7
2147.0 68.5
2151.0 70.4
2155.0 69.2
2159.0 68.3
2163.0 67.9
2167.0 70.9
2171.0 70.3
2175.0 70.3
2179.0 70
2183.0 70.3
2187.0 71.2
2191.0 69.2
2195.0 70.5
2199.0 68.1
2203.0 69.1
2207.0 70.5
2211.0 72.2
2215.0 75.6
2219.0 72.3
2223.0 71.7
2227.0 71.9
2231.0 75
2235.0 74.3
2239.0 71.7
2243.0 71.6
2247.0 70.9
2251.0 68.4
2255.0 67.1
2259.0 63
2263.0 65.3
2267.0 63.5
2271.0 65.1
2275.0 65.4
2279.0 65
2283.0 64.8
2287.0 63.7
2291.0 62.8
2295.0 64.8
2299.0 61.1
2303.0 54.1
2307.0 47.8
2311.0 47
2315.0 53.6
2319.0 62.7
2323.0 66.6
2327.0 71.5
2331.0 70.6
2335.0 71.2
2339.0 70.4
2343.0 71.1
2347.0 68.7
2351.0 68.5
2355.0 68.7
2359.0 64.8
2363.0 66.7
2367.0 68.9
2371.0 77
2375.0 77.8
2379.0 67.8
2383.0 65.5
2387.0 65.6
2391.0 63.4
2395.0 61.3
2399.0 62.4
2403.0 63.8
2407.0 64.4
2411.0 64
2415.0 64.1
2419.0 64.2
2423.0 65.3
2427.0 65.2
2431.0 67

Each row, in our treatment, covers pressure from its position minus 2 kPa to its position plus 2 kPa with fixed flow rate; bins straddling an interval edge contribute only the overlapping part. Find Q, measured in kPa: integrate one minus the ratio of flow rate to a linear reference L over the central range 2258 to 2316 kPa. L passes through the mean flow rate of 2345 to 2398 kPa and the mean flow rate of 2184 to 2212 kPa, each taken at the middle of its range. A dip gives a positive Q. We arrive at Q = 7.1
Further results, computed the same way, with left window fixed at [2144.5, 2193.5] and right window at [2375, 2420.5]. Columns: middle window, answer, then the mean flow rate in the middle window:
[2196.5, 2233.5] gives -1.68 kPa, 71.8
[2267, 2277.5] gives 0.40 kPa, 64.9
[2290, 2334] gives 4.10 kPa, 60.4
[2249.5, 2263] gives 0.38 kPa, 66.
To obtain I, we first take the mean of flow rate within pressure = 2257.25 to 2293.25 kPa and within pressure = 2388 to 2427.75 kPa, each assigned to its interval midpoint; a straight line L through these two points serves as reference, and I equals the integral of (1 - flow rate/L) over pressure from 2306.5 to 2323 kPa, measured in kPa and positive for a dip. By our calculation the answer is 2.4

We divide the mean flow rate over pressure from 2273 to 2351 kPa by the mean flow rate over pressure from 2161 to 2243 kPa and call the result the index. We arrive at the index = 0.9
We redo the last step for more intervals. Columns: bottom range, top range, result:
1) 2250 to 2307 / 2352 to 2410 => 1.06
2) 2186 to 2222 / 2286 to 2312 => 0.81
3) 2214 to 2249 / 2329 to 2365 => 0.95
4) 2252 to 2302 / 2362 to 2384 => 1.11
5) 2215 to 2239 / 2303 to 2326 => 0.77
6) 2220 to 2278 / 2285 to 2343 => 0.90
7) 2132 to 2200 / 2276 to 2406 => 0.95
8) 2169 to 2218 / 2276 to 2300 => 0.90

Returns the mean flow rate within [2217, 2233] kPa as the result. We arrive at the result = 72.7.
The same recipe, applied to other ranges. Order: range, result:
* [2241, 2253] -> 70.3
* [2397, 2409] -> 63.5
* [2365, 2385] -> 71.4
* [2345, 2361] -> 67.7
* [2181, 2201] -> 69.9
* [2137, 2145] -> 68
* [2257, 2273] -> 64.2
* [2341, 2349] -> 69.9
